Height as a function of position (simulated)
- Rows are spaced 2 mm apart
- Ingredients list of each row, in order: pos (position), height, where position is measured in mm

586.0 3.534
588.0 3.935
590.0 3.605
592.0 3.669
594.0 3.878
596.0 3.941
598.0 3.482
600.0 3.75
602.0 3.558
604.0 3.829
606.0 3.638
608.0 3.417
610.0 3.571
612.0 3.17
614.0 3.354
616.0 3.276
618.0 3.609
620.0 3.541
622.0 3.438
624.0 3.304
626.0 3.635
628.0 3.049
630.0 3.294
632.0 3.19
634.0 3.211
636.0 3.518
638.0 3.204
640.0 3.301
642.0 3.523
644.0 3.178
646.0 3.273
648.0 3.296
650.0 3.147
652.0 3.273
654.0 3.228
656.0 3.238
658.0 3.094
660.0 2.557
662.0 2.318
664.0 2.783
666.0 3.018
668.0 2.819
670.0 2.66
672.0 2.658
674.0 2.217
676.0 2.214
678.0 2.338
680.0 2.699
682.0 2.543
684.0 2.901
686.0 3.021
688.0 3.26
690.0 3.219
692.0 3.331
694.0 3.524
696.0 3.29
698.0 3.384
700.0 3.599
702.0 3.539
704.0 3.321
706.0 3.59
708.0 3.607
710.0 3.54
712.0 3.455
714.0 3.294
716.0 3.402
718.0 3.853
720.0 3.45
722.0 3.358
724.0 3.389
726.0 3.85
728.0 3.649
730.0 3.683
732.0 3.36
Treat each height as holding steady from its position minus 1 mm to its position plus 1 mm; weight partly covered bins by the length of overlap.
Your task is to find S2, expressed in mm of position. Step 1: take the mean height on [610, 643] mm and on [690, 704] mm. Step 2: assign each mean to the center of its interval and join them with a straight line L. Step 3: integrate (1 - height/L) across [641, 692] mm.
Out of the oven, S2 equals 7.3 mm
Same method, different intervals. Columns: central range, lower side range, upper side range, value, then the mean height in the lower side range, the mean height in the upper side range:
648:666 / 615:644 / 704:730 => 2.29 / 3.36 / 3.53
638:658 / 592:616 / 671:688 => -1.59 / 3.59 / 2.61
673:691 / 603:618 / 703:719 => 4.04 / 3.47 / 3.51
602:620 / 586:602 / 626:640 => 0.20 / 3.73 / 3.28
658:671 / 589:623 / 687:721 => 2.88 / 3.57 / 3.45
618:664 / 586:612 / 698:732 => 5.05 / 3.66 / 3.53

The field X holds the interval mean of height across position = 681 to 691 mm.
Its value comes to 2.99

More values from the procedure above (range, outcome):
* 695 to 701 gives 3.42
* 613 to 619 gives 3.41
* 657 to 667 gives 2.75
